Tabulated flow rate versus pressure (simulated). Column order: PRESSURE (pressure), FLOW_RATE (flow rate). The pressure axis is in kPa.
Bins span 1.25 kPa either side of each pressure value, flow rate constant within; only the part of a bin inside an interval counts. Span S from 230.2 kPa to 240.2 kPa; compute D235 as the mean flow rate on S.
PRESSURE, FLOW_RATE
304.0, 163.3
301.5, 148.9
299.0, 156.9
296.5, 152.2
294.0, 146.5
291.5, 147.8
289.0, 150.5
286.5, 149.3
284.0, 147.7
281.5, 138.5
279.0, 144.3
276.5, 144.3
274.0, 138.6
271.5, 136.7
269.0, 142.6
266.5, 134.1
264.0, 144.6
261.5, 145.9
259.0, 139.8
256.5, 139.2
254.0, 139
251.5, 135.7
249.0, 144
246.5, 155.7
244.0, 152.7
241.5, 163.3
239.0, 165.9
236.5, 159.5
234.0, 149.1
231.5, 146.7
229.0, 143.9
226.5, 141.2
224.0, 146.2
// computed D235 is 155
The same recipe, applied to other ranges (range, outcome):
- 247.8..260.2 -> 140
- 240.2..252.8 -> 150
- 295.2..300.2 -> 154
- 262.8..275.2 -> 139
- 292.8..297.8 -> 149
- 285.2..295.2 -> 149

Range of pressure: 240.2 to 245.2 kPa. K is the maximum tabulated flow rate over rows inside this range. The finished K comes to 163.3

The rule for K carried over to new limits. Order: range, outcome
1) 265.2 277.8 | 144.3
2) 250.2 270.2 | 145.9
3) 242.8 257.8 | 155.7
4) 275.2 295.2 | 150.5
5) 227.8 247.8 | 165.9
